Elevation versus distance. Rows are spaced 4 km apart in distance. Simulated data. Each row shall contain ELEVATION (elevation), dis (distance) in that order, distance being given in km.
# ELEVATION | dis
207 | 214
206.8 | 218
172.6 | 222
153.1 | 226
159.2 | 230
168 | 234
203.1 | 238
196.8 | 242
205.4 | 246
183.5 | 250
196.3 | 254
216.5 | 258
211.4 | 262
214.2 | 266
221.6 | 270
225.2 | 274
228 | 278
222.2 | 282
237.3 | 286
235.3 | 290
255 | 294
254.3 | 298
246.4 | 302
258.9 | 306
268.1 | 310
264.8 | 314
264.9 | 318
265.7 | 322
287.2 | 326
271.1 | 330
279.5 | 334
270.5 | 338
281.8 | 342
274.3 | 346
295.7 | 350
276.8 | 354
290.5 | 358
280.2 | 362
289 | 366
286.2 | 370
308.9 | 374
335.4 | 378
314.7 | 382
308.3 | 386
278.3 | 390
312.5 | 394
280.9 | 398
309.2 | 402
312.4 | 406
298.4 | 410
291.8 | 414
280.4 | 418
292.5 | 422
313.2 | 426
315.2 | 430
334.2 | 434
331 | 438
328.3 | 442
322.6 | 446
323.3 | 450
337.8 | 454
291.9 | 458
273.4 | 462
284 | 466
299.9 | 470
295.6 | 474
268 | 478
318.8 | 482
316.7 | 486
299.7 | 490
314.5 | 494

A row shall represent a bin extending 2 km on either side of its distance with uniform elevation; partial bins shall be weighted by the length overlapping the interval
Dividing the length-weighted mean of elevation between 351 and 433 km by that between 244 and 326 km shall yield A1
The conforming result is 1.3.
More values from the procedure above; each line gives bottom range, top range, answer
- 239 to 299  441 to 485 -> 1.38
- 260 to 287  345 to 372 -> 1.28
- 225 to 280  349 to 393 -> 1.49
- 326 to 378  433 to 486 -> 1.08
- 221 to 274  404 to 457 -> 1.62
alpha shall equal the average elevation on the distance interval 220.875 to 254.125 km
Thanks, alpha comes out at 181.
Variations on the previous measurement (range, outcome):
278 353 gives 262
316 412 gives 291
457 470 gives 285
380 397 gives 302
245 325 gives 235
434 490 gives 308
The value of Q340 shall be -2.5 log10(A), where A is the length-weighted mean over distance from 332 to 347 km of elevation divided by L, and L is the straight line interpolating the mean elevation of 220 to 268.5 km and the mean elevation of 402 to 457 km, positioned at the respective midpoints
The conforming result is -0.09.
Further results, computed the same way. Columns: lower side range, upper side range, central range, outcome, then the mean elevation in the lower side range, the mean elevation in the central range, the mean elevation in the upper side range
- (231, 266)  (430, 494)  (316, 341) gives -0.146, 197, 273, 309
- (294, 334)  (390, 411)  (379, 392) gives -0.032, 265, 303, 301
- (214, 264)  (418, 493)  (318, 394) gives -0.141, 190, 289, 307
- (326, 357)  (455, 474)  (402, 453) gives -0.090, 279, 312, 291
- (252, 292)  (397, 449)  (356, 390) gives -0.076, 221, 300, 309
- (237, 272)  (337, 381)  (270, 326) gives -0.033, 205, 249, 291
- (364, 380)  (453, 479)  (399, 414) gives -0.010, 305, 303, 292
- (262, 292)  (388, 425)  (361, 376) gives -0.064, 225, 292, 296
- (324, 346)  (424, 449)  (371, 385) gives -0.068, 278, 316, 324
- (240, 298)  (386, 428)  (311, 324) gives -0.080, 219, 265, 298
